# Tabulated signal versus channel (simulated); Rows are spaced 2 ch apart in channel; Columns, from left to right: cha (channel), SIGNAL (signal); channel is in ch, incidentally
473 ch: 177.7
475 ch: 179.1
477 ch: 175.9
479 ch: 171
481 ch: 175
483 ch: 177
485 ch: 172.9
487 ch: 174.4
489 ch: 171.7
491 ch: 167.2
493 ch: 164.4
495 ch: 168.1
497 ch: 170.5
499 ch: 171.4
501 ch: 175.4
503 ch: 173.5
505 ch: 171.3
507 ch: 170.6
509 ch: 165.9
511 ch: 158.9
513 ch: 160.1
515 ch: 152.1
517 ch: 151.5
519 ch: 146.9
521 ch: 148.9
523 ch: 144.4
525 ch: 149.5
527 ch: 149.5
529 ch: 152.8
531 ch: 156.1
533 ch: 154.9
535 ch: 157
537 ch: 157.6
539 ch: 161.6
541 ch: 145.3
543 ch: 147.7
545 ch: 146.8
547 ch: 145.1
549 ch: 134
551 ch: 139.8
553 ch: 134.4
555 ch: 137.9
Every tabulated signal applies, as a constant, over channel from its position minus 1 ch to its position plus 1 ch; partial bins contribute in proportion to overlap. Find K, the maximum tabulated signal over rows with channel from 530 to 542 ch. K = 161.6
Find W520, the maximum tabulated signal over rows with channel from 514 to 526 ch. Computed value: 152.1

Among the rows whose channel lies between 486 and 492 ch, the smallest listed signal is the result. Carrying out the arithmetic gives 167.2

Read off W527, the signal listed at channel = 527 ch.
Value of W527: 149.5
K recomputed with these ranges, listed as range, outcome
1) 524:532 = 156.1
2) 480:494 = 177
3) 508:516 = 165.9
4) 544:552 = 146.8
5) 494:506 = 175.4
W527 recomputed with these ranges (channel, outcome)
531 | 156.1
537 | 157.6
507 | 170.6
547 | 145.1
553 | 134.4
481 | 175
